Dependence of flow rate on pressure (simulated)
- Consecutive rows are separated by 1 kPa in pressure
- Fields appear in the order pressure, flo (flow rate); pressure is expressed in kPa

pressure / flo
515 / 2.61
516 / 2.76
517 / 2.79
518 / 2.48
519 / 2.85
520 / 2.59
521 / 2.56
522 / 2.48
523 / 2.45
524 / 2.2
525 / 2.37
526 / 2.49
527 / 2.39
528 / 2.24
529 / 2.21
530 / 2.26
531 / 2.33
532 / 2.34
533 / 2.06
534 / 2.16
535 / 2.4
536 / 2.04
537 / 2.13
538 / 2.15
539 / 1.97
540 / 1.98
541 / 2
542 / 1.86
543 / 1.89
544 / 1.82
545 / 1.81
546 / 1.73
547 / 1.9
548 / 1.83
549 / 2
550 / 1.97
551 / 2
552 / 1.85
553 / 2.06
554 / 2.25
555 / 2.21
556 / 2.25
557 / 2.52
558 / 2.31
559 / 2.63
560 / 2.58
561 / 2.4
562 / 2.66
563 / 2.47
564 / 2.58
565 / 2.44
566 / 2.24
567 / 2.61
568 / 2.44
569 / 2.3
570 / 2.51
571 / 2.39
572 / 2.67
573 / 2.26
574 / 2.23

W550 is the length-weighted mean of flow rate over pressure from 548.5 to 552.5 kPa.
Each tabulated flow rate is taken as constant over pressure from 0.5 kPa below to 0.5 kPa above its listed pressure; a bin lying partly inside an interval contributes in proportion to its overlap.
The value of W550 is 1.96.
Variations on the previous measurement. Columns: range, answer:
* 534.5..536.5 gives 2.22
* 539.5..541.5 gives 1.99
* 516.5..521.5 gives 2.65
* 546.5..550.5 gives 1.92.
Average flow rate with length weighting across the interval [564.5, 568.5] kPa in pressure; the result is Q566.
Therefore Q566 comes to 2.43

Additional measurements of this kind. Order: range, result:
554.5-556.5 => 2.23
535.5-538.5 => 2.11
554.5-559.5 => 2.38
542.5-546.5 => 1.81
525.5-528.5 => 2.37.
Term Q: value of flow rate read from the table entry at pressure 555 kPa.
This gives 2.21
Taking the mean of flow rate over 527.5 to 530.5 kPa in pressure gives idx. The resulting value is 2.24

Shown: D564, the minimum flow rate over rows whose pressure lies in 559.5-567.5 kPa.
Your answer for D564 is 2.24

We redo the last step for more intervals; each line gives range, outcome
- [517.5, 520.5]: 2.48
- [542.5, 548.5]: 1.73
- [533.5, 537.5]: 2.04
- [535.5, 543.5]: 1.86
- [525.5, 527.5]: 2.39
